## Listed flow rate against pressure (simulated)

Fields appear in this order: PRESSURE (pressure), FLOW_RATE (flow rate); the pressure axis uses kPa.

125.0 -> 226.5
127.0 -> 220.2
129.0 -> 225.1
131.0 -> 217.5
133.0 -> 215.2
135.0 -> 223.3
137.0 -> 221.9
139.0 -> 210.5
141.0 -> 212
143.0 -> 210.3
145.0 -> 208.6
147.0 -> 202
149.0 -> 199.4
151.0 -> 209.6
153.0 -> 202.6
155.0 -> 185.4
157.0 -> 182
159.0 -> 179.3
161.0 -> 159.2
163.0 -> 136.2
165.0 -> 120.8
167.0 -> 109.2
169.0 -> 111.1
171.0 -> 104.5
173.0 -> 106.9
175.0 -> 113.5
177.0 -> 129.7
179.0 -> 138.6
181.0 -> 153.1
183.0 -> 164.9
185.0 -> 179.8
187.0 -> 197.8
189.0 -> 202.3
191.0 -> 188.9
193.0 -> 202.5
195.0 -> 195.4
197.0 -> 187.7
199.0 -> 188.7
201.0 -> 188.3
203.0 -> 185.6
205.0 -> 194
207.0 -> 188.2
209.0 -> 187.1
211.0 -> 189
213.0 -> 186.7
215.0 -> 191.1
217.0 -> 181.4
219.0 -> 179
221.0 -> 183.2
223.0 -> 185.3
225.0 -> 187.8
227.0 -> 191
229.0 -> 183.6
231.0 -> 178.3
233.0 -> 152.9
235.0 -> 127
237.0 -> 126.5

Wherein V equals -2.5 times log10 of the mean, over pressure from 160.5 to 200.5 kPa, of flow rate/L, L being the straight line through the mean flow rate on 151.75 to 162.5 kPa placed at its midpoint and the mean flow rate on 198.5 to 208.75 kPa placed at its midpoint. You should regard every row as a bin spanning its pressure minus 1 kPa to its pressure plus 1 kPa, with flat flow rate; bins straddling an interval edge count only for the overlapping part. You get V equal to 0.19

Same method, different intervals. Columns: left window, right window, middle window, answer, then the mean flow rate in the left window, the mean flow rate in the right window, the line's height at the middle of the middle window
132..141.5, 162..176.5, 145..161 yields -0.17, 217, 115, 166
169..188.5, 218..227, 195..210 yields -0.14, 143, 185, 166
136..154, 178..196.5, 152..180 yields 0.35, 209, 181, 195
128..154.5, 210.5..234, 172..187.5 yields 0.32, 212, 182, 198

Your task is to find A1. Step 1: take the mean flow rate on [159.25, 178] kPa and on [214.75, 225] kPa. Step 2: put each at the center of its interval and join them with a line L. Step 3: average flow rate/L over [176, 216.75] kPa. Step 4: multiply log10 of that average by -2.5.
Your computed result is -0.168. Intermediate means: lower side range 124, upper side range 184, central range 182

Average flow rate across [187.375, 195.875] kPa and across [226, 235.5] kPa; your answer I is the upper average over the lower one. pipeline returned 0.85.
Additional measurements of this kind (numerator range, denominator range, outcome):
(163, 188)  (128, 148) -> 0.63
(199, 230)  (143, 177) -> 1.18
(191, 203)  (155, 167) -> 1.24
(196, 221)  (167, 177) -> 1.68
